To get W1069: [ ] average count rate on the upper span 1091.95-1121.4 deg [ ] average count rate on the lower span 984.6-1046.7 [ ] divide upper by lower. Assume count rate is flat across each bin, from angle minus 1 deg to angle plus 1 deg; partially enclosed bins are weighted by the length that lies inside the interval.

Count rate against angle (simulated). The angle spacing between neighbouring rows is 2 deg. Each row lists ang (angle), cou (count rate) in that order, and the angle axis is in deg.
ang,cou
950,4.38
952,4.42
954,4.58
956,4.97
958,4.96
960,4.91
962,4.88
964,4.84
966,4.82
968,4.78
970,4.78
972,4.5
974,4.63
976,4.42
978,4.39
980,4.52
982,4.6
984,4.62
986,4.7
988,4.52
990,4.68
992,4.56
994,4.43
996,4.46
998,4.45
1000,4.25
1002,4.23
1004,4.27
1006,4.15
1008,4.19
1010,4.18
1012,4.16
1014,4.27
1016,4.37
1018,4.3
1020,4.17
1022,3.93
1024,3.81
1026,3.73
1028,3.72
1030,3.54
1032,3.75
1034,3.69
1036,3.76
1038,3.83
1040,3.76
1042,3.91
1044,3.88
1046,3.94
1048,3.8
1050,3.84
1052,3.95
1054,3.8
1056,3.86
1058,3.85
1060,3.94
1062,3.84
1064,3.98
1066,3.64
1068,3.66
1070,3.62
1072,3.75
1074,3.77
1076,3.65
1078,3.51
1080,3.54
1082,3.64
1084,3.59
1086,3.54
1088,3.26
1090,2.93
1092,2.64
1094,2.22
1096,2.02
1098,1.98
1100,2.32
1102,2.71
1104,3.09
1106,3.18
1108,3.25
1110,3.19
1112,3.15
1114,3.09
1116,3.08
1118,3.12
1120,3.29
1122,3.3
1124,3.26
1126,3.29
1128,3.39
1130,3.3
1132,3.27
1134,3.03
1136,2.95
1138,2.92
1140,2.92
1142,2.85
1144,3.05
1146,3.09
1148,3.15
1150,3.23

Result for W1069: 0.69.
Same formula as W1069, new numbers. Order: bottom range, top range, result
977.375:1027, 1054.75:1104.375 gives 0.77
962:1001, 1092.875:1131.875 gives 0.65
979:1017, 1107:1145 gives 0.71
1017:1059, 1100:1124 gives 0.81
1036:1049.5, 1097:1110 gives 0.73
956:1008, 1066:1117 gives 0.69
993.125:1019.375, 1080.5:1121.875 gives 0.70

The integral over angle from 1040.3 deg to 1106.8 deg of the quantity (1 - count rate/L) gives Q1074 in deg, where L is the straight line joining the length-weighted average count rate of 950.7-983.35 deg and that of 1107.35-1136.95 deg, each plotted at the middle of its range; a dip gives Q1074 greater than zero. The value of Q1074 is 4.6 deg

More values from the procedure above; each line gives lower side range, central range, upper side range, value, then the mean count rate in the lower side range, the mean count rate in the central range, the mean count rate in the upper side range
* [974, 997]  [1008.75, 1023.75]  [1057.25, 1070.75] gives 0.25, 4.54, 4.18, 3.79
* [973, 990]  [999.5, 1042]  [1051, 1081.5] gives 1.94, 4.56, 4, 3.76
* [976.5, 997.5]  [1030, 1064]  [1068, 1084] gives 0.83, 4.54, 3.83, 3.64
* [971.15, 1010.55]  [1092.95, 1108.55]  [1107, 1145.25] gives 3.69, 4.44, 2.58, 3.14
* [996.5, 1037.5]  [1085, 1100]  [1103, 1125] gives 3.32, 4.05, 2.63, 3.18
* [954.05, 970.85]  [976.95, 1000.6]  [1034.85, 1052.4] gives 0.03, 4.85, 4.52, 3.85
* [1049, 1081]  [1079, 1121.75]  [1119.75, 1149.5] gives 5.51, 3.76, 3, 3.14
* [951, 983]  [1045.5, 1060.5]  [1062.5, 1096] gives -0.69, 4.69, 3.87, 3.4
